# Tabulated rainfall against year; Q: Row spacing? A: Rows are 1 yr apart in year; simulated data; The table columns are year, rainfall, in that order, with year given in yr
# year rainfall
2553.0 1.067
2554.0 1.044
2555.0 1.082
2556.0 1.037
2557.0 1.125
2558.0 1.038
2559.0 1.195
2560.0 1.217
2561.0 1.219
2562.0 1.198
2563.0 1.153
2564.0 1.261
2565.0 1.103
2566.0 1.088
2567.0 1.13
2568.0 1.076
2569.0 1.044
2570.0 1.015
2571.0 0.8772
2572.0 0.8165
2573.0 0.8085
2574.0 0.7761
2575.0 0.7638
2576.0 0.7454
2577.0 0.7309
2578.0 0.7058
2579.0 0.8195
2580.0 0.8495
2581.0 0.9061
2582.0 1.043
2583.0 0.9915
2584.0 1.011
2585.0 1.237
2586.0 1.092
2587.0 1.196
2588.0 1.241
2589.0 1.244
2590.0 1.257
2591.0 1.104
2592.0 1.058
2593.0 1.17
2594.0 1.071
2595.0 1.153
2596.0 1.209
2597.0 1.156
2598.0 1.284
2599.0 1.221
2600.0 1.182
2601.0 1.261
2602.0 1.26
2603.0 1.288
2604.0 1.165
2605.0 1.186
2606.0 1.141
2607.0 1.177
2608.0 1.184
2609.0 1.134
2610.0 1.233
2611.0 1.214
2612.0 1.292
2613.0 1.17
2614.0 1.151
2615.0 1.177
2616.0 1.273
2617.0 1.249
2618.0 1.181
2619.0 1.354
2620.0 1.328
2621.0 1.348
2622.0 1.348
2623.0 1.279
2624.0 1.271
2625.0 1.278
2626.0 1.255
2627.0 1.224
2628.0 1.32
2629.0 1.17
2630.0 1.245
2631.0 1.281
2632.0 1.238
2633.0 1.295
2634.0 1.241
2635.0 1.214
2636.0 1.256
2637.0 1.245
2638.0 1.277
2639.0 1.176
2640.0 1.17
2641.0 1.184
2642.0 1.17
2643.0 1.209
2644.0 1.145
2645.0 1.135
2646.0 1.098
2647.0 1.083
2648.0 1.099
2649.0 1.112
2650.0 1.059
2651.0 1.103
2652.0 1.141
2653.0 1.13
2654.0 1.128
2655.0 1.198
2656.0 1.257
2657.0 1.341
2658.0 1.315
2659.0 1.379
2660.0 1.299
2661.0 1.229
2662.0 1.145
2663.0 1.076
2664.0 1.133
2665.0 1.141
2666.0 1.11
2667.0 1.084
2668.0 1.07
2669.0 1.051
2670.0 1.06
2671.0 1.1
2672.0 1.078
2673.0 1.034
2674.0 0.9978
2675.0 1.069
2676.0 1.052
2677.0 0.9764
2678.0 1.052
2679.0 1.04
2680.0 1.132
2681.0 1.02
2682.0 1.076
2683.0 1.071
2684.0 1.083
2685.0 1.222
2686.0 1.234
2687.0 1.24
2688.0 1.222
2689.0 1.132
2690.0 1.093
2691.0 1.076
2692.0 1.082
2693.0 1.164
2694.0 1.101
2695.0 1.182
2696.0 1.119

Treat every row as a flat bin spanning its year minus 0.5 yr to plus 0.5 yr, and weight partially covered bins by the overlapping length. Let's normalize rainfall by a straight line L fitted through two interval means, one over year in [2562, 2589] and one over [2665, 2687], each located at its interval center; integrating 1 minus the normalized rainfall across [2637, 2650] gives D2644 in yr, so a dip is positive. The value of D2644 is -1.3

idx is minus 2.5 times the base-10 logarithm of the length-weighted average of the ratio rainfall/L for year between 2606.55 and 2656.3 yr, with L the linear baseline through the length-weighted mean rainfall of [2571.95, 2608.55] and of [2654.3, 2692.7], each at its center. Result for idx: -0.10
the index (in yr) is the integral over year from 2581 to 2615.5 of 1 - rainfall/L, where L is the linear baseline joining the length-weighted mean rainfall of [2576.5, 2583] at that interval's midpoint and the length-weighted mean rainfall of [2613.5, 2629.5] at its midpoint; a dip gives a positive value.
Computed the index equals -4.8 yr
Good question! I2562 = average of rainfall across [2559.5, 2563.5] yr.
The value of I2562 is 1.2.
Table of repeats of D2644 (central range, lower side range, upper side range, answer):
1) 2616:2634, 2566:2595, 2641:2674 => -3.17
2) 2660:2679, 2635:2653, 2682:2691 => 1.13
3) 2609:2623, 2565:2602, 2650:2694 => -2.32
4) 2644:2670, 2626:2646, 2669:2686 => -0.26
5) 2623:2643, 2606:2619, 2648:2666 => -0.71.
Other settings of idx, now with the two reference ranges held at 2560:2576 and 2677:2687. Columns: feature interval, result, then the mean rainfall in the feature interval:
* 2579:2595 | -0.06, 1.09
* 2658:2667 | -0.10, 1.19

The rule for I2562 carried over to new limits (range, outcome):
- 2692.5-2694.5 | 1.13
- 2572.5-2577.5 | 0.765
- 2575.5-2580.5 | 0.77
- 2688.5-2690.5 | 1.11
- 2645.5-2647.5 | 1.09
